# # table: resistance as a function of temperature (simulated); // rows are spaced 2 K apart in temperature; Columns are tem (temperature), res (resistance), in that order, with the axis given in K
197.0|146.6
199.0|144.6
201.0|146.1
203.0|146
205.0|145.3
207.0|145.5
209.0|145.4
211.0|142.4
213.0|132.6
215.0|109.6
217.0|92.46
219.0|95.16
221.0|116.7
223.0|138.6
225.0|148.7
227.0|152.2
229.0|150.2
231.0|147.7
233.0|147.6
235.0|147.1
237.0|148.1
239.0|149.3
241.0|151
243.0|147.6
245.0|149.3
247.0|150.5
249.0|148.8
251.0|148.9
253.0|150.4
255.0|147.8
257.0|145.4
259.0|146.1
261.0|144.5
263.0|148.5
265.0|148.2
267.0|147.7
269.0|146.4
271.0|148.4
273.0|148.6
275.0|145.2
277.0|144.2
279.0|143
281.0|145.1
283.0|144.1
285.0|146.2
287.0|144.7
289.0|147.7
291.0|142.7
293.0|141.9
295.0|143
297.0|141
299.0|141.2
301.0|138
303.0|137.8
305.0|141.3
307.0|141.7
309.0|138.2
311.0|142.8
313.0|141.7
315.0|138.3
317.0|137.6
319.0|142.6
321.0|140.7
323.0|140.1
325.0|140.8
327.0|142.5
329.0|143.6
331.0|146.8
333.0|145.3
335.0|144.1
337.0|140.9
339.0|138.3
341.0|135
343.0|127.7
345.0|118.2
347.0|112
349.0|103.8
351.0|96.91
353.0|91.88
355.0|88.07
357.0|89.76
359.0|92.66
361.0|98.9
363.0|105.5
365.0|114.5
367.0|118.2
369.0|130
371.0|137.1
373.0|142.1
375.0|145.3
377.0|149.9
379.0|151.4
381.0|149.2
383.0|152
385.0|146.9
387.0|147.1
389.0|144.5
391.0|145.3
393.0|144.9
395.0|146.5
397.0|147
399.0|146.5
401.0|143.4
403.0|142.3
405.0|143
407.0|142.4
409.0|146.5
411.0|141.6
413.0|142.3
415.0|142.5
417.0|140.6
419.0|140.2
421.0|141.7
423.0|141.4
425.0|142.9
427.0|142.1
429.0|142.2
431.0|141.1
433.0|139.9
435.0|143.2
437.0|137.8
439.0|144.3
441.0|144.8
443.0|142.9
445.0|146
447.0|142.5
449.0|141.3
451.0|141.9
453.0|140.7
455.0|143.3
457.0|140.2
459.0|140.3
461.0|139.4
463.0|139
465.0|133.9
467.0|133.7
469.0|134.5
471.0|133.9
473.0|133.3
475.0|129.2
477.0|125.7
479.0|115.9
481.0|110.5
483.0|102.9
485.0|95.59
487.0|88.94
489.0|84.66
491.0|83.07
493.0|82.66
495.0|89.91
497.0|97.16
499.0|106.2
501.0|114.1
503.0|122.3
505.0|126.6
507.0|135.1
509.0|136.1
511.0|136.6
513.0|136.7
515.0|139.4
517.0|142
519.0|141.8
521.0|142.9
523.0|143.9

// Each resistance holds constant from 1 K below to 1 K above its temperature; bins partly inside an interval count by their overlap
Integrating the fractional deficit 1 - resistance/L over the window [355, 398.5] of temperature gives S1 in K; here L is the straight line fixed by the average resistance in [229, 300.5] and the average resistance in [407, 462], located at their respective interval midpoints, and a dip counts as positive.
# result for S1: 3.4 K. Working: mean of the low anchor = 147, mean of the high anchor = 142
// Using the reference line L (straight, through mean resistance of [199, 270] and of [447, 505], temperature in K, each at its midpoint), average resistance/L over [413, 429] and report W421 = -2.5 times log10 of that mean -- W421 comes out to -0.14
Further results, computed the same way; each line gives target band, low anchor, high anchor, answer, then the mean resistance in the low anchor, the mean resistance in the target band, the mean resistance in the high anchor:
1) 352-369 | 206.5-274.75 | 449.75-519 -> 0.29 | 142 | 102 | 123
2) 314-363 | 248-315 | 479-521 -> 0.10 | 144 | 124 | 114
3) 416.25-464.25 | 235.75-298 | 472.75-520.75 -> -0.15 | 147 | 142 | 116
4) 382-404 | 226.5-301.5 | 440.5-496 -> -0.11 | 147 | 146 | 124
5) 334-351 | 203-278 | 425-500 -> 0.08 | 142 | 126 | 127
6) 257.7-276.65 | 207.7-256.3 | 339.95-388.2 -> -0.09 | 140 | 147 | 123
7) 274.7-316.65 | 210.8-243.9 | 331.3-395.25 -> -0.08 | 136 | 142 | 128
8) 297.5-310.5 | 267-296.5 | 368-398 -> 0.04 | 145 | 140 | 145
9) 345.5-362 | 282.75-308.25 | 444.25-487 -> 0.38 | 142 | 97.4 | 131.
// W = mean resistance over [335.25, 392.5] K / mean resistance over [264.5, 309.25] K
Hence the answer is 0.9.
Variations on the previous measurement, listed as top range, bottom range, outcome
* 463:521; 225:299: 0.81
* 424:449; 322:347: 1.04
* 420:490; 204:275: 0.93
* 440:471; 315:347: 1.01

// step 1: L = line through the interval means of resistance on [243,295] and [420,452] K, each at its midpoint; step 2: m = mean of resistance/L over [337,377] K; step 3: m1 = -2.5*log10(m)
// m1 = 0.23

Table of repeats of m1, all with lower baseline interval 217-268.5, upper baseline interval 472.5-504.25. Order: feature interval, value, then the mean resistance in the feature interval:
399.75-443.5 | -0.23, 142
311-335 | -0.09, 142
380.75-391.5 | -0.21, 147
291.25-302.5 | -0.05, 141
